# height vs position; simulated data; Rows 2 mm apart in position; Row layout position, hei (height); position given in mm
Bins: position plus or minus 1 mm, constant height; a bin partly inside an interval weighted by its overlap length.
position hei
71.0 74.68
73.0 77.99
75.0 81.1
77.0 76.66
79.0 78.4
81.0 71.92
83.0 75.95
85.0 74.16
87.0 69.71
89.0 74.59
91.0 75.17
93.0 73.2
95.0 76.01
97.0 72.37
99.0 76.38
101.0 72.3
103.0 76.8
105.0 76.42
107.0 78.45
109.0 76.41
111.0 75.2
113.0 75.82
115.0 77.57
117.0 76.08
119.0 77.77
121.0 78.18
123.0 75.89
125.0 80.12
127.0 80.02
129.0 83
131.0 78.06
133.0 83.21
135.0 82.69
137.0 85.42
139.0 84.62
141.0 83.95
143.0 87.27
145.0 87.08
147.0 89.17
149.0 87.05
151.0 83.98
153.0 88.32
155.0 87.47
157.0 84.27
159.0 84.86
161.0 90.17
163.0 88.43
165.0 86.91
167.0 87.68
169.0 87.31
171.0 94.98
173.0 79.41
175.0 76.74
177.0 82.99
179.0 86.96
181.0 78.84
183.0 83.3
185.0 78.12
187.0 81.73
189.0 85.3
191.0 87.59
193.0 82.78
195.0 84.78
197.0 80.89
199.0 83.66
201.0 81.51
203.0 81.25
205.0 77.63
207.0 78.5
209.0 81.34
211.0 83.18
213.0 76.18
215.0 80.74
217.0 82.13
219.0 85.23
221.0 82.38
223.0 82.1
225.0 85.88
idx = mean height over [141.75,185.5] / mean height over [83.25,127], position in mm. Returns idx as 1.1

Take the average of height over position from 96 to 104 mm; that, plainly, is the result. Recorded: 74.5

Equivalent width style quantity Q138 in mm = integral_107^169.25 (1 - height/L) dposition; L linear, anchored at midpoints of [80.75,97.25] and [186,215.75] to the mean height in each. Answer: -4.45 mm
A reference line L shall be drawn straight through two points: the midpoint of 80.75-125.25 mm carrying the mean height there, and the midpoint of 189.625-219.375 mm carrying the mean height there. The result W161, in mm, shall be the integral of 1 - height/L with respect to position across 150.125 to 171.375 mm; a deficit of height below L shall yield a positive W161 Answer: -2.3 mm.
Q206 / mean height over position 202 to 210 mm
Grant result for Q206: 79.7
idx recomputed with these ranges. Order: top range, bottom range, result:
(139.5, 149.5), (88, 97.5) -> 1.17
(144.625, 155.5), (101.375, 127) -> 1.13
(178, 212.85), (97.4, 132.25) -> 1.06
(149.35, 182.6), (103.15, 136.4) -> 1.09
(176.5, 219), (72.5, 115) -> 1.09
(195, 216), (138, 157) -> 0.93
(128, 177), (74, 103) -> 1.14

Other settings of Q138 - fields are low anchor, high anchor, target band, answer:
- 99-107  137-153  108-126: 0.5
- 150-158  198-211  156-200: -0.5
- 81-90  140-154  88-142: 1.2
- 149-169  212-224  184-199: 0.1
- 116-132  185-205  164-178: -0.7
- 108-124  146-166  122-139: -0.2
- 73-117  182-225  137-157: -2.0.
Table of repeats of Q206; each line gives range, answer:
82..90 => 73.6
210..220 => 81.5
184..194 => 83.1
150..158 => 86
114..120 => 77.1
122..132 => 79.4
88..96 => 74.7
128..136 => 81.7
